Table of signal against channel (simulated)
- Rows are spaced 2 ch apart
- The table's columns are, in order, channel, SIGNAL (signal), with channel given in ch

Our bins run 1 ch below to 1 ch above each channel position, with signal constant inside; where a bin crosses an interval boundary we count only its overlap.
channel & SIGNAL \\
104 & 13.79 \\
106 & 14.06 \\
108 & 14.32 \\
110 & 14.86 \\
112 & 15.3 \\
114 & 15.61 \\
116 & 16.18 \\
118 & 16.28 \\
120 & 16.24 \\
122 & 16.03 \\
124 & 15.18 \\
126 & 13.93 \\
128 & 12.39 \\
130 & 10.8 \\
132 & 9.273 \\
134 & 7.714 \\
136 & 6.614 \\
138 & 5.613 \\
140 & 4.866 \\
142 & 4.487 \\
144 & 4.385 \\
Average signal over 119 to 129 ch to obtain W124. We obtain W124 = 14.8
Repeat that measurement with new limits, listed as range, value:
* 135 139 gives 6.11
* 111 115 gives 15.5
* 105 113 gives 14.6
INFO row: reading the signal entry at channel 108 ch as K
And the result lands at 14.32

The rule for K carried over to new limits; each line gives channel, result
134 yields 7.714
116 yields 16.18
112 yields 15.3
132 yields 9.273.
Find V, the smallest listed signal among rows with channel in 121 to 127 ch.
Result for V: 13.93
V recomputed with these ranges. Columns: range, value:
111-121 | 15.3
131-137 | 6.614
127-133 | 9.273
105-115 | 14.06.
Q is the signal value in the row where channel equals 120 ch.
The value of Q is 16.24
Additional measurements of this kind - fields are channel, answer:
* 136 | 6.614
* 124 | 15.18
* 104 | 13.79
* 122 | 16.03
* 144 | 4.385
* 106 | 14.06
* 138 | 5.613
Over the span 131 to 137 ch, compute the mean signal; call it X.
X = 7.87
